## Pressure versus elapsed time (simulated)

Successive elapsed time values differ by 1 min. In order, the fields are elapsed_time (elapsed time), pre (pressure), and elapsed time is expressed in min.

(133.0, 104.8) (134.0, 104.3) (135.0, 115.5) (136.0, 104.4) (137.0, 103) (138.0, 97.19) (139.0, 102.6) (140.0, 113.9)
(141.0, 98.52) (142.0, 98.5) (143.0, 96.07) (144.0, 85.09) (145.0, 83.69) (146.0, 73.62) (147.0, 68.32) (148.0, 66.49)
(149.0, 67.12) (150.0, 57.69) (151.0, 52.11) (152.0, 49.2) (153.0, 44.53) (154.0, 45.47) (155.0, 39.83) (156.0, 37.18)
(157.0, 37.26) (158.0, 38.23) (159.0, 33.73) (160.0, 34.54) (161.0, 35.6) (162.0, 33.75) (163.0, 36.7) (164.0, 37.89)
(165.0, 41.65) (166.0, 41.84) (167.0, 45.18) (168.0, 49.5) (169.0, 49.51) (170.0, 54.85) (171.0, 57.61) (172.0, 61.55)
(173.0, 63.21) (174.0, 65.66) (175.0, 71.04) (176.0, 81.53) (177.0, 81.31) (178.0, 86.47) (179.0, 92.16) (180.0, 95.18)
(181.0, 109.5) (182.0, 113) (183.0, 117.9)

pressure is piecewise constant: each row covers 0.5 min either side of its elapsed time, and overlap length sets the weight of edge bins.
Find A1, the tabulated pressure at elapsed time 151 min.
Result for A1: 52.11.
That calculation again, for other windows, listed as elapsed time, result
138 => 97.19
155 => 39.83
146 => 73.62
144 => 85.09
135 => 115.5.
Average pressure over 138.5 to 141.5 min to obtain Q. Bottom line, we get 105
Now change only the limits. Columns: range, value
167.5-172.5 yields 54.6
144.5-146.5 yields 78.7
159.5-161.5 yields 35.1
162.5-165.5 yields 38.7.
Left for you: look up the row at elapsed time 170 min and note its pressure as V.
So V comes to 54.85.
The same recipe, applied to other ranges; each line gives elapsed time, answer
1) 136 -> 104.4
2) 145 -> 83.69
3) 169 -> 49.51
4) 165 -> 41.65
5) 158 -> 38.23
